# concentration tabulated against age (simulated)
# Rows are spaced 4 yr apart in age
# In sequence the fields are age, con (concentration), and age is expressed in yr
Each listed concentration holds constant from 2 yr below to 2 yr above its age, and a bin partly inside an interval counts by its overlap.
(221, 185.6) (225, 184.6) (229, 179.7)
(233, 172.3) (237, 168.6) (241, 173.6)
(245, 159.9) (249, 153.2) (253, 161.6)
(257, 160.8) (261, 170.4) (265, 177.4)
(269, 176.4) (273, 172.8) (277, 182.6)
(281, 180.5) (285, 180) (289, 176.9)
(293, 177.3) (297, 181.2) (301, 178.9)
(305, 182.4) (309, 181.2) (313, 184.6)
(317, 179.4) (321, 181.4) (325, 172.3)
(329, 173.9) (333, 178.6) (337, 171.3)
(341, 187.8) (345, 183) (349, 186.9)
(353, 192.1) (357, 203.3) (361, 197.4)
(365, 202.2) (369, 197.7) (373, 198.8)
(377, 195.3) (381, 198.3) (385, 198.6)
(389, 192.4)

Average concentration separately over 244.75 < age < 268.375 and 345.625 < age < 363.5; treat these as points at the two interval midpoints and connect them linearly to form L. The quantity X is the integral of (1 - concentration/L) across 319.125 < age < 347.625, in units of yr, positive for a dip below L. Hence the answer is 1.42 yr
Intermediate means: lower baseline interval 165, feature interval 179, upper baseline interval 194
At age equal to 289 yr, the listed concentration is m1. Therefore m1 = 176.9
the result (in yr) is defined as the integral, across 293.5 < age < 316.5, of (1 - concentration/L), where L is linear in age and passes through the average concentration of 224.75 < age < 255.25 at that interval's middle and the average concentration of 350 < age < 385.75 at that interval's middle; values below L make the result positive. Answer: 0.3 yr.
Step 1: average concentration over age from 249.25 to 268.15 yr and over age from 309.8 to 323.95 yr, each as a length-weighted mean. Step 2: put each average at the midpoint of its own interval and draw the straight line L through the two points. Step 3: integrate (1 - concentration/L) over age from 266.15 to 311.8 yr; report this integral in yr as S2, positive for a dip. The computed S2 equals -1.3 yr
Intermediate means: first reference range 167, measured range 179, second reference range 181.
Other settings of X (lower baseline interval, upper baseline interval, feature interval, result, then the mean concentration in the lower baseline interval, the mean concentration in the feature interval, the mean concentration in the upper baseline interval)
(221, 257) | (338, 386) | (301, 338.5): 1.50 yr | 170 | 178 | 195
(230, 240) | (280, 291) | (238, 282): 1.43 yr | 172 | 170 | 179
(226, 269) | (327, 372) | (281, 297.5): -0.19 yr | 169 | 179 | 189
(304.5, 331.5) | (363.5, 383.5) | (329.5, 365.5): 0.28 yr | 179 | 188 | 198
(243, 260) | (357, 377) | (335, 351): 0.72 yr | 160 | 182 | 199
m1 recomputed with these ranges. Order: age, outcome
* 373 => 198.8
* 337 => 171.3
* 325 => 172.3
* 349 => 186.9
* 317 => 179.4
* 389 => 192.4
